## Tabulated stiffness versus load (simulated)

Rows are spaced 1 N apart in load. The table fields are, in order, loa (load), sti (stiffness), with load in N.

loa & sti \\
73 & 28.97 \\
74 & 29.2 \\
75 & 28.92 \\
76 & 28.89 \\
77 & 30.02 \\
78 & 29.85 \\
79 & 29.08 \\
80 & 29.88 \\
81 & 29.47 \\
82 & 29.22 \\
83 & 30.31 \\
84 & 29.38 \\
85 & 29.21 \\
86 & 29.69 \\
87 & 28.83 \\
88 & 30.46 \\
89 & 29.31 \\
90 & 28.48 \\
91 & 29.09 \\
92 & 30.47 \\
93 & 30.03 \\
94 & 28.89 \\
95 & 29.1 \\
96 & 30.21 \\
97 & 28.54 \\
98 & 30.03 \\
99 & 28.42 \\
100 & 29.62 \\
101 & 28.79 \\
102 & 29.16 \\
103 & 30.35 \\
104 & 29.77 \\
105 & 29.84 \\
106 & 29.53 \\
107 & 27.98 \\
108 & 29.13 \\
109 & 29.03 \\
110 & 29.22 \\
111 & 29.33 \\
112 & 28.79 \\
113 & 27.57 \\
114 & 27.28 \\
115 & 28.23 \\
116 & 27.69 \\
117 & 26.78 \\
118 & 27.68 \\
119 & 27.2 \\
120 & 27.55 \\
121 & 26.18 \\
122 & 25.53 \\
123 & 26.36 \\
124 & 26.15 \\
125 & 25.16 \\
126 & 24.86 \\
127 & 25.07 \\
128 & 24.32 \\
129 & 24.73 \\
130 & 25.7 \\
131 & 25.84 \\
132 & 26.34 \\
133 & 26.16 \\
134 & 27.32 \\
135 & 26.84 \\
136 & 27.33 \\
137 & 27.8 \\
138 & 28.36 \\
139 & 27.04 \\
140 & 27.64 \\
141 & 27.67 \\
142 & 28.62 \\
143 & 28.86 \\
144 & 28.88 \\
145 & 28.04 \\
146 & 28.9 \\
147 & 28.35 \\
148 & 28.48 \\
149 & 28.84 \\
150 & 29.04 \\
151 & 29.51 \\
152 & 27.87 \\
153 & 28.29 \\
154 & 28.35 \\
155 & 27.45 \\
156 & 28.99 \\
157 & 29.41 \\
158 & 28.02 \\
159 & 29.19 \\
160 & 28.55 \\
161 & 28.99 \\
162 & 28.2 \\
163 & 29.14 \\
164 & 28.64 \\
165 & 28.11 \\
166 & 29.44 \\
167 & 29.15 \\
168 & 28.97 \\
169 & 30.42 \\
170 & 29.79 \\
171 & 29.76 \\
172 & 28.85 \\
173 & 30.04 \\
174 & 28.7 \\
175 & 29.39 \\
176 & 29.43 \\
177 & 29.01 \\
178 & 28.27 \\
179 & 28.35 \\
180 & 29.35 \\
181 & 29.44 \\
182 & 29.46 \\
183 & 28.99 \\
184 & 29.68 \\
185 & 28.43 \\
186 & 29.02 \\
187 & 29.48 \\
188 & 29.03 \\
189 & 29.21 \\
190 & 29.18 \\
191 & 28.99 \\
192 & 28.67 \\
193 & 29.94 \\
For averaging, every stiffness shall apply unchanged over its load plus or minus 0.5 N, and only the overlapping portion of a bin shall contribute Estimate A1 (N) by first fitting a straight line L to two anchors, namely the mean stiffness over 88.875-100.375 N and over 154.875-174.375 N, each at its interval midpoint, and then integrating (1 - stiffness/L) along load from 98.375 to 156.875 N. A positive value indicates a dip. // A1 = 2.9 N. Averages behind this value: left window 29.3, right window 29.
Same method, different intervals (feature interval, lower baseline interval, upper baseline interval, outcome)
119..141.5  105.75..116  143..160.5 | 1.73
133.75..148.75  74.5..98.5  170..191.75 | 0.64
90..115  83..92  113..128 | -0.93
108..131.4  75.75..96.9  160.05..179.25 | 1.99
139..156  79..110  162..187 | 0.48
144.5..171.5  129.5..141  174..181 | -0.73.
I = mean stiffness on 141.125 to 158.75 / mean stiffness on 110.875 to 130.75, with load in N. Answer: 1.08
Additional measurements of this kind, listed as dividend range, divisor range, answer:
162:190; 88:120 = 1.01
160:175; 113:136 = 1.11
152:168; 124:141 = 1.09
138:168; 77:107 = 0.97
